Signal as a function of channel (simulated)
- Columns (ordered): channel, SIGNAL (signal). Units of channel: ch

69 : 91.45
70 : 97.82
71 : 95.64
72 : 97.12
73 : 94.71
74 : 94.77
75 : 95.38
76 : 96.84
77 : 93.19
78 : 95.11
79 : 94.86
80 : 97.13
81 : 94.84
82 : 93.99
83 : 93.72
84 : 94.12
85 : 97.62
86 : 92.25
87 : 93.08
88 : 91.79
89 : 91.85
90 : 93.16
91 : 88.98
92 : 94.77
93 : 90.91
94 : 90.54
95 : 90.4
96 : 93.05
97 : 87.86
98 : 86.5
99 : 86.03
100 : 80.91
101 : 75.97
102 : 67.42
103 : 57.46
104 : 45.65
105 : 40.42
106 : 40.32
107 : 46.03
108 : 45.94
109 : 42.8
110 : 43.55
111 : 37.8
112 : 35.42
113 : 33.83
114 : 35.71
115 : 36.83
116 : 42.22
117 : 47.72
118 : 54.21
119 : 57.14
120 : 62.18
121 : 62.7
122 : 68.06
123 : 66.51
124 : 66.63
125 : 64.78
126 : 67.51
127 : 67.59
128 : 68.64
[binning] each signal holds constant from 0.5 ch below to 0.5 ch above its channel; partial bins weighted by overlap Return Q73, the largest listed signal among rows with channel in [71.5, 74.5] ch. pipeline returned 97.12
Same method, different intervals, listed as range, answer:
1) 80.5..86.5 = 97.62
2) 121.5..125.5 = 68.06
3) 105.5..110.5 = 46.03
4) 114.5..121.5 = 62.7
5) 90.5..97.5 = 94.77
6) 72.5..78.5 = 96.84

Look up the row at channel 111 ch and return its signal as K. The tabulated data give 37.8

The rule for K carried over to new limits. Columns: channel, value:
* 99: 86.03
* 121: 62.7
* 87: 93.08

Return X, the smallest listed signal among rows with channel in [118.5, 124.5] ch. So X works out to 57.14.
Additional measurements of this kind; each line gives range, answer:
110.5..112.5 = 35.42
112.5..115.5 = 33.83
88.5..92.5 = 88.98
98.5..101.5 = 75.97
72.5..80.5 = 93.19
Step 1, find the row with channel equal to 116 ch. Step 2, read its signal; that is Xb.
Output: 42.22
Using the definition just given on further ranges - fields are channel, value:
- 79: 94.86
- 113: 33.83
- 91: 88.98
